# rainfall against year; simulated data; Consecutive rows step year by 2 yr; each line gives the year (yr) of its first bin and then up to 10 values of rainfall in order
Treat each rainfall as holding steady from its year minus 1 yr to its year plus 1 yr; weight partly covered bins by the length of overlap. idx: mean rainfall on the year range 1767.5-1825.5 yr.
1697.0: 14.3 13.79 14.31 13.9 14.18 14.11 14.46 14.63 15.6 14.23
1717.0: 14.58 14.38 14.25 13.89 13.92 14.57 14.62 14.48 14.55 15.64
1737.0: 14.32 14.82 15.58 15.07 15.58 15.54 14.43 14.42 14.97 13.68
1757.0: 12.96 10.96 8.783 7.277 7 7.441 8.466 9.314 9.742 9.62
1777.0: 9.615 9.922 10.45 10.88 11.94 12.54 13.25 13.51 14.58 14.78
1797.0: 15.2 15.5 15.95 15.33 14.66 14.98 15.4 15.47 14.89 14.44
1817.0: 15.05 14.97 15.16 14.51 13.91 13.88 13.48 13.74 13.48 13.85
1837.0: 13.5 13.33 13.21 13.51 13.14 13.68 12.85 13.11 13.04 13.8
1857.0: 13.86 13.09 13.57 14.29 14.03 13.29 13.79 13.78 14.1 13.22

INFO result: 13.2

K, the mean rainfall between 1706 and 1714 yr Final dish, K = 14.7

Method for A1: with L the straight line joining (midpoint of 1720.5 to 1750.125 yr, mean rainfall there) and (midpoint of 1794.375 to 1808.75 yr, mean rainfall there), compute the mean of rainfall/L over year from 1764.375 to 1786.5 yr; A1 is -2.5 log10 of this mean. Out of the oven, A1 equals 0.49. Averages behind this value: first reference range 14.8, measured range 9.6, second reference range 15.2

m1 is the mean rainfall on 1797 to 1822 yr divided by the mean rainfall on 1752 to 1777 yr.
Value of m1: 1.5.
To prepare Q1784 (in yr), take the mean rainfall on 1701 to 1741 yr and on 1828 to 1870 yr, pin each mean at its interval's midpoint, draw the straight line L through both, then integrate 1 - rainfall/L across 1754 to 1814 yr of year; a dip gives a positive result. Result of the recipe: 7.9 yr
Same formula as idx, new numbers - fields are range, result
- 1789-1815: 14.9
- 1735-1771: 12.4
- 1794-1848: 14.4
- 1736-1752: 15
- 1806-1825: 14.9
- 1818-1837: 14.1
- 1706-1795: 12.9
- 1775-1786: 10.5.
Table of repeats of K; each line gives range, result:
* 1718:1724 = 14.2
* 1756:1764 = 10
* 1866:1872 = 13.6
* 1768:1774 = 9.17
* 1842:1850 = 13.3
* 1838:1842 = 13.3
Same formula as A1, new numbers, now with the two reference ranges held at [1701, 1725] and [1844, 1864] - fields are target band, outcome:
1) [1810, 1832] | -0.065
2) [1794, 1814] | -0.109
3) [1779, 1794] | 0.133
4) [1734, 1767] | 0.089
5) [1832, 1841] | 0.004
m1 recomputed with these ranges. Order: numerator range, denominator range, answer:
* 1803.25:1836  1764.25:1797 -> 1.32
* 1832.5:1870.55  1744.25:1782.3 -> 1.22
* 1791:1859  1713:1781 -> 1.12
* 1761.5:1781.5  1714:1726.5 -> 0.62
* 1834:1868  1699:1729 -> 0.94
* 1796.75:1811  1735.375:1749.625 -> 1.01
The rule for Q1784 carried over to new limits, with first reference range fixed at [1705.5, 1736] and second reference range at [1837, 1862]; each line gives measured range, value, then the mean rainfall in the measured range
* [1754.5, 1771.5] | 5.67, 9.43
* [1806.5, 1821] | -1.44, 15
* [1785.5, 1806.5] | -0.98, 14.5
